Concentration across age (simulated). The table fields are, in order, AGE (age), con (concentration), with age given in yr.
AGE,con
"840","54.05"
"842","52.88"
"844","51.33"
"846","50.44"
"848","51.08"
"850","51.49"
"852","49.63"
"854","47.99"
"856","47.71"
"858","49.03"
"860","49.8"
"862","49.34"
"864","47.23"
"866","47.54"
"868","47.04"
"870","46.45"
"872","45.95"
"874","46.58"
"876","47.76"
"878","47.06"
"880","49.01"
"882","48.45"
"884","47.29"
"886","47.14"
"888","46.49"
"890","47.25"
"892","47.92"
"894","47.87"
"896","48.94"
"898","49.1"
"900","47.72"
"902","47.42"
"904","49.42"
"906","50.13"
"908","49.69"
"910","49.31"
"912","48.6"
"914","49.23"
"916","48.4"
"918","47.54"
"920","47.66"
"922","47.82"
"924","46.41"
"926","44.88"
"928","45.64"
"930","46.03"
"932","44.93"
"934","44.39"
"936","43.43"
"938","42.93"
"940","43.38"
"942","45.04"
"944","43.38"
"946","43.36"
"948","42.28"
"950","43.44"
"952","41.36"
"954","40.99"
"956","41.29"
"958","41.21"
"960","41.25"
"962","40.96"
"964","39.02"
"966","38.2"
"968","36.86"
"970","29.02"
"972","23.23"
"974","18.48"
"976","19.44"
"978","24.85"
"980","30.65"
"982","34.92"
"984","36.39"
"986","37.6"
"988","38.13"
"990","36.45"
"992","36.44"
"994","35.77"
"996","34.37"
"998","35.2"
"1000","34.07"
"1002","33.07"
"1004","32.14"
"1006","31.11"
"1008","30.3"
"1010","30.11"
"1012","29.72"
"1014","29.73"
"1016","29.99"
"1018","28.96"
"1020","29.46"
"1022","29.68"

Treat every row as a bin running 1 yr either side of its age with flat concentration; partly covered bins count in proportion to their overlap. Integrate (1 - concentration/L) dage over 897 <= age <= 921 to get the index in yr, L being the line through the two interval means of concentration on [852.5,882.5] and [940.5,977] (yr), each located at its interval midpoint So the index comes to -3.18 yr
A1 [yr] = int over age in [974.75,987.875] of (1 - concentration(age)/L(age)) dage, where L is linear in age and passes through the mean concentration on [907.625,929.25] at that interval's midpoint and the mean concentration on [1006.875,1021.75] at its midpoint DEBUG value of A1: 1.8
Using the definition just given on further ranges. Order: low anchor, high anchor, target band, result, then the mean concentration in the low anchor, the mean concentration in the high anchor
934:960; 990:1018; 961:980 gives 4.2 yr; 42.7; 32.5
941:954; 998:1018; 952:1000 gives 3.6 yr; 43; 31.2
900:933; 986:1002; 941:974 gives 2.2 yr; 47.7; 35.7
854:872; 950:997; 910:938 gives -4.0 yr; 47.9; 34.8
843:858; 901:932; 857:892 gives 1.1 yr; 49.9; 47.8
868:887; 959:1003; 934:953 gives -2.4 yr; 47.3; 33.4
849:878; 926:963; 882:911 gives -1.4 yr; 48.1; 43.1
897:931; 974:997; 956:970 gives -0.6 yr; 47.9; 32.5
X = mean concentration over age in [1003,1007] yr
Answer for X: 31.6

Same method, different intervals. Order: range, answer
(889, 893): 47.6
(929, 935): 45.1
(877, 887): 47.8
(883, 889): 47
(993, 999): 35.1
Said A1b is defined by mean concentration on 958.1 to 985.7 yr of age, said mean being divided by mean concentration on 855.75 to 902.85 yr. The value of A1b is 0.68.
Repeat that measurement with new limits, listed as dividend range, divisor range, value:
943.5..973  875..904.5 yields 0.81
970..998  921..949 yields 0.70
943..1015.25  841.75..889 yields 0.72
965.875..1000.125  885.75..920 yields 0.66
